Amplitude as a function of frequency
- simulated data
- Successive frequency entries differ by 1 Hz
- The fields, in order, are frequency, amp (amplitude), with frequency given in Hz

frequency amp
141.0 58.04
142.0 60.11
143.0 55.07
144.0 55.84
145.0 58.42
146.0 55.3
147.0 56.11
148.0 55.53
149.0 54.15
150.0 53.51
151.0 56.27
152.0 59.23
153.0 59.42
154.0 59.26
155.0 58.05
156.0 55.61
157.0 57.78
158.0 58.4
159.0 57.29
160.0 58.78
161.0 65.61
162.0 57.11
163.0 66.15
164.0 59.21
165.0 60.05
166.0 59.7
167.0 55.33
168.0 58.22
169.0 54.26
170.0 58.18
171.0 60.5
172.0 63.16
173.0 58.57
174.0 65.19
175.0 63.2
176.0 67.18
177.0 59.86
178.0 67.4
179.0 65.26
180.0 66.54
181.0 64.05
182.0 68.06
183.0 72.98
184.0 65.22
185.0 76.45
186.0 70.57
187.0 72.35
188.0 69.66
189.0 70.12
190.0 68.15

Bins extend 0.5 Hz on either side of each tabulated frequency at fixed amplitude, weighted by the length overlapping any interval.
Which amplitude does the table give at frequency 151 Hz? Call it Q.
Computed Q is 56.27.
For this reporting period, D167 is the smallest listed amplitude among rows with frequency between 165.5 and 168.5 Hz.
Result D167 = 55.33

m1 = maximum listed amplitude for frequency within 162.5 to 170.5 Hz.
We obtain 66.15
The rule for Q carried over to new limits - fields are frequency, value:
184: 65.22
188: 69.66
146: 55.3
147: 56.11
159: 57.29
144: 55.84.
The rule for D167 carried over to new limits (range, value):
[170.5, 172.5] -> 60.5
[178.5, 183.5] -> 64.05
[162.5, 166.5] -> 59.21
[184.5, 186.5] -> 70.57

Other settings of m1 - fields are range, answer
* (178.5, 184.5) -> 72.98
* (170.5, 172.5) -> 63.16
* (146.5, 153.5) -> 59.42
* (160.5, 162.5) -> 65.61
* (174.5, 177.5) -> 67.18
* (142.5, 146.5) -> 58.42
